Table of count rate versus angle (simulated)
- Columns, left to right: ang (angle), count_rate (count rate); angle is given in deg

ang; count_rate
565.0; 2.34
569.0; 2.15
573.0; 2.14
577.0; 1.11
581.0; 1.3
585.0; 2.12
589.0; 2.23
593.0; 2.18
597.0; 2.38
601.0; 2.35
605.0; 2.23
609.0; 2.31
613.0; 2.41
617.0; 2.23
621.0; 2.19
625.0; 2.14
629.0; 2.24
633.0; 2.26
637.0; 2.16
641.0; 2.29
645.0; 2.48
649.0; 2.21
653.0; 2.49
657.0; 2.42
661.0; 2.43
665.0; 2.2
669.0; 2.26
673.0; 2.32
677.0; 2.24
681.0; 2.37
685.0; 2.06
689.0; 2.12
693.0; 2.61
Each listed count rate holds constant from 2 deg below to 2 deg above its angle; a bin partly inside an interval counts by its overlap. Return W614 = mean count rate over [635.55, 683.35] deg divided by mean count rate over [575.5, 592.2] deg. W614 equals 1.33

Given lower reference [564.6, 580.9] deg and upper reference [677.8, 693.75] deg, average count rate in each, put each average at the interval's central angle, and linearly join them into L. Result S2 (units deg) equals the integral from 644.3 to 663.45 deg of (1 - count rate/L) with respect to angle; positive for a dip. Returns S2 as -2.3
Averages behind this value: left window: 1.82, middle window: 2.4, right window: 2.26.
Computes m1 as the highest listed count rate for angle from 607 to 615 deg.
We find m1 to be 2.41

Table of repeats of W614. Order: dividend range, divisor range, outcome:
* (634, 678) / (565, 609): 1.13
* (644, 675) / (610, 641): 1.05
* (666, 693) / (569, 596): 1.19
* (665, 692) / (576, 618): 1.07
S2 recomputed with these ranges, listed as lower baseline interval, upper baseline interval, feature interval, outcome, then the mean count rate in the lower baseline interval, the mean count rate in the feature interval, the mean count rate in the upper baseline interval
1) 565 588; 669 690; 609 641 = -3.5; 1.83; 2.24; 2.23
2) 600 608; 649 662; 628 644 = 0.8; 2.29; 2.25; 2.41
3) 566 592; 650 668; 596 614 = -2.6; 1.87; 2.33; 2.37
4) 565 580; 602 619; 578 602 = 0.2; 1.84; 2.04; 2.3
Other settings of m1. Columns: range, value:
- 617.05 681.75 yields 2.49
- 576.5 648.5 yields 2.48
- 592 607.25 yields 2.38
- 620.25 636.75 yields 2.26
